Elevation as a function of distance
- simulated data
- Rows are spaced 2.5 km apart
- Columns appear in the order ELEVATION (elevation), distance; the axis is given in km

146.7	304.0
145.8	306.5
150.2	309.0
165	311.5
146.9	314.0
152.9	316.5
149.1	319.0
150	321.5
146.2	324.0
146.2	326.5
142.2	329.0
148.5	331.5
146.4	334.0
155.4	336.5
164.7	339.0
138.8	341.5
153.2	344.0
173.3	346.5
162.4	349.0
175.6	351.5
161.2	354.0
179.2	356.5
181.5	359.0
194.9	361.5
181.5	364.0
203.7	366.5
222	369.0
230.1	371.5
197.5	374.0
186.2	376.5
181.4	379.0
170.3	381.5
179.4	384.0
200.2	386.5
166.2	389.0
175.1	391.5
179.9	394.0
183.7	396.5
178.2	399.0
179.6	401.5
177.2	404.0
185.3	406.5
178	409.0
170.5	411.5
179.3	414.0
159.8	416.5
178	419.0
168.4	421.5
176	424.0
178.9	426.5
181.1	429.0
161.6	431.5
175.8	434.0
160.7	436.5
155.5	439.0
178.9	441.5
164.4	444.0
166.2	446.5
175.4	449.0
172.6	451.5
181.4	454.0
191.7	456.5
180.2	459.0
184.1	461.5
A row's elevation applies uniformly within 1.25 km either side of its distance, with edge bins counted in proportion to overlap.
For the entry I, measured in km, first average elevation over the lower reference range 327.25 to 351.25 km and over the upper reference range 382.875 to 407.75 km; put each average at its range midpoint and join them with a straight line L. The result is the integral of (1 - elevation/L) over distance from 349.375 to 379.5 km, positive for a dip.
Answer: -4.4 km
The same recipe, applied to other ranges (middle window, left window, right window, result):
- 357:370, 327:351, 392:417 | -2.6 km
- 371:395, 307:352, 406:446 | -3.2 km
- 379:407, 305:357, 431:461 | -2.6 km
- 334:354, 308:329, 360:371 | 2.1 km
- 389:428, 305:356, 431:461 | -2.3 km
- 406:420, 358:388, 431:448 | 0.2 km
